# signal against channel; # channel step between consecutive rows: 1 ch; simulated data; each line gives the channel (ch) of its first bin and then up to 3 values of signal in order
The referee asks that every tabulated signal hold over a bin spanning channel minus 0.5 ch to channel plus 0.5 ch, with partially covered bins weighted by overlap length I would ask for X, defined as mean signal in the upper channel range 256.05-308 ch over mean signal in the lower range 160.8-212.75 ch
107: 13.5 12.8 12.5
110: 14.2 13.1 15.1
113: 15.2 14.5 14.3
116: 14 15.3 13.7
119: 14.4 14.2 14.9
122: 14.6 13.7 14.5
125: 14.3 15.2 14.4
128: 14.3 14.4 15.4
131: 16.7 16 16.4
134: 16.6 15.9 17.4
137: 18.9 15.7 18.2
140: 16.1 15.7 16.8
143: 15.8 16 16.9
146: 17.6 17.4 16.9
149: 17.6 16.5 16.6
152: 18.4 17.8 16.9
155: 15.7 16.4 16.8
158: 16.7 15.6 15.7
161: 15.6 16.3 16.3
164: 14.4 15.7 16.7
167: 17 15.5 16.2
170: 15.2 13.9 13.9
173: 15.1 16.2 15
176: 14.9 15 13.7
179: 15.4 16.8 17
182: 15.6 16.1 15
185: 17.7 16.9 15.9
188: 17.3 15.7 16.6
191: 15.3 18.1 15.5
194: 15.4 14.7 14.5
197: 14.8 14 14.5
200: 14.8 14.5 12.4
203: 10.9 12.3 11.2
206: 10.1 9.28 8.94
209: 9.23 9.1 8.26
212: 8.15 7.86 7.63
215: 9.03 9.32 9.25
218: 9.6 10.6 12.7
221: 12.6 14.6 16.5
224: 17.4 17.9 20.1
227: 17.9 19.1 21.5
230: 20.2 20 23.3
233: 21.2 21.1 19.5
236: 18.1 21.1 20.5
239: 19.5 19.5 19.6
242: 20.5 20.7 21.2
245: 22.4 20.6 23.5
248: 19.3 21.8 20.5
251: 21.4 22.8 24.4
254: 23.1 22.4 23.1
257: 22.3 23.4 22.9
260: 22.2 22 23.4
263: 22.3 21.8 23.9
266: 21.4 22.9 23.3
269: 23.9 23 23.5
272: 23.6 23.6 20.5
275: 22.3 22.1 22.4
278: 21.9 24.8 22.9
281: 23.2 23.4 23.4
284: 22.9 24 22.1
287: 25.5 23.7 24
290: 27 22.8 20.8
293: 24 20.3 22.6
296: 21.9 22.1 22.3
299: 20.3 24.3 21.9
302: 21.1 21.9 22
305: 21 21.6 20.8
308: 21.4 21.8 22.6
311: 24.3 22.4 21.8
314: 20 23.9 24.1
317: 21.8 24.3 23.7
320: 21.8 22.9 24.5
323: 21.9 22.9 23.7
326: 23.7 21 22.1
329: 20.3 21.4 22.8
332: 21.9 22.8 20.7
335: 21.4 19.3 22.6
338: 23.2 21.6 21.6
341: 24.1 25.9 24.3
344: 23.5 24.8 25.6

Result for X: 1.6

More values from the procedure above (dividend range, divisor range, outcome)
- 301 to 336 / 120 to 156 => 1.37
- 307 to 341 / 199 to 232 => 1.71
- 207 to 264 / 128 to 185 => 1.11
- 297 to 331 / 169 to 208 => 1.52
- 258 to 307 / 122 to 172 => 1.41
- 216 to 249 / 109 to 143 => 1.21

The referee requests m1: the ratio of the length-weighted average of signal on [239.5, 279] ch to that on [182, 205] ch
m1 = 1.48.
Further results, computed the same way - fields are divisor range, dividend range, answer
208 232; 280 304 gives 1.69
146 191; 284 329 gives 1.40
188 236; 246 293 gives 1.60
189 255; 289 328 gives 1.38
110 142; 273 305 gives 1.49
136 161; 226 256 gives 1.25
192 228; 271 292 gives 1.84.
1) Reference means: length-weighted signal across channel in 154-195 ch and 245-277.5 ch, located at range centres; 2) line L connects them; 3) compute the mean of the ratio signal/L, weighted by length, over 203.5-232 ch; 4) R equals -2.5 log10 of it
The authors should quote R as 0.43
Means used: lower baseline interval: 15.8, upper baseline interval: 22.5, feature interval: 13.1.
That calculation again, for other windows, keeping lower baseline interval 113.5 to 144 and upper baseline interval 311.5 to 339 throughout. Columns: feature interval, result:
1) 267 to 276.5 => -0.12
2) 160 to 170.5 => 0.05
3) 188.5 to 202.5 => 0.18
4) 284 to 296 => -0.11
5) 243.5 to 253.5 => -0.11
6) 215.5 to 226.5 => 0.34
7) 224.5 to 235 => -0.07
